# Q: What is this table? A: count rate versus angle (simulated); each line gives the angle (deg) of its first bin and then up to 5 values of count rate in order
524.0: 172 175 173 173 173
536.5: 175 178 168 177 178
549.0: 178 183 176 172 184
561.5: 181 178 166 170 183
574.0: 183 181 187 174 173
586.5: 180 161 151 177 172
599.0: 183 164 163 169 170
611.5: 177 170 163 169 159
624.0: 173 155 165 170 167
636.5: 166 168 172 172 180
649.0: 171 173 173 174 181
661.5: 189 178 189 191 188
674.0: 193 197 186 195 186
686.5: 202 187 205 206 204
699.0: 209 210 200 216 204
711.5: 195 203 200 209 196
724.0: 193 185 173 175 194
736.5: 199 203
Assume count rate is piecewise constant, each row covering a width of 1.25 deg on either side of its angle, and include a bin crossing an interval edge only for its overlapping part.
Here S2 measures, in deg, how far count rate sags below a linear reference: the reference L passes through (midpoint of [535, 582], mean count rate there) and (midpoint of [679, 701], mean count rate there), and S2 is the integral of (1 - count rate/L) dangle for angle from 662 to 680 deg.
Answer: 0.6 deg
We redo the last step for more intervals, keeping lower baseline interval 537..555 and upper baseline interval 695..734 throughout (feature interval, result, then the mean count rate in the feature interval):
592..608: 1.2 deg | 170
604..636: 3.3 deg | 167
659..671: 0.3 deg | 186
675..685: 0.1 deg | 191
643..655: 1.0 deg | 174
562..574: 0.3 deg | 176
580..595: 1.0 deg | 170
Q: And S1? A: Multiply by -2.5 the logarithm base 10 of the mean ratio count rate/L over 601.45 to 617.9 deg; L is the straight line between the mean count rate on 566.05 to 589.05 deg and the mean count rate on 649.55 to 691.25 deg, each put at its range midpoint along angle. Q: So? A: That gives 0.074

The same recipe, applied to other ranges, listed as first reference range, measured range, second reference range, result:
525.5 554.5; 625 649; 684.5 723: 0.140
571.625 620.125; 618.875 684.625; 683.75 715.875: 0.069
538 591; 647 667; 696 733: 0.068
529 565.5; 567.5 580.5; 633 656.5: -0.032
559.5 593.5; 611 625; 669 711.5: 0.096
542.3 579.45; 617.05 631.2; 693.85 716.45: 0.156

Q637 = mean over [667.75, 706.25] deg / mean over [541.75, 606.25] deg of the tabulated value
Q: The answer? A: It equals 1.1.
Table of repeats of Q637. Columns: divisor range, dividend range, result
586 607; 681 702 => 1.19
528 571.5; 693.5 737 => 1.13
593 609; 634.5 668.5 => 1.03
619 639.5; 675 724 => 1.21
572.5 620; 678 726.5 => 1.16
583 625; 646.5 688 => 1.10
